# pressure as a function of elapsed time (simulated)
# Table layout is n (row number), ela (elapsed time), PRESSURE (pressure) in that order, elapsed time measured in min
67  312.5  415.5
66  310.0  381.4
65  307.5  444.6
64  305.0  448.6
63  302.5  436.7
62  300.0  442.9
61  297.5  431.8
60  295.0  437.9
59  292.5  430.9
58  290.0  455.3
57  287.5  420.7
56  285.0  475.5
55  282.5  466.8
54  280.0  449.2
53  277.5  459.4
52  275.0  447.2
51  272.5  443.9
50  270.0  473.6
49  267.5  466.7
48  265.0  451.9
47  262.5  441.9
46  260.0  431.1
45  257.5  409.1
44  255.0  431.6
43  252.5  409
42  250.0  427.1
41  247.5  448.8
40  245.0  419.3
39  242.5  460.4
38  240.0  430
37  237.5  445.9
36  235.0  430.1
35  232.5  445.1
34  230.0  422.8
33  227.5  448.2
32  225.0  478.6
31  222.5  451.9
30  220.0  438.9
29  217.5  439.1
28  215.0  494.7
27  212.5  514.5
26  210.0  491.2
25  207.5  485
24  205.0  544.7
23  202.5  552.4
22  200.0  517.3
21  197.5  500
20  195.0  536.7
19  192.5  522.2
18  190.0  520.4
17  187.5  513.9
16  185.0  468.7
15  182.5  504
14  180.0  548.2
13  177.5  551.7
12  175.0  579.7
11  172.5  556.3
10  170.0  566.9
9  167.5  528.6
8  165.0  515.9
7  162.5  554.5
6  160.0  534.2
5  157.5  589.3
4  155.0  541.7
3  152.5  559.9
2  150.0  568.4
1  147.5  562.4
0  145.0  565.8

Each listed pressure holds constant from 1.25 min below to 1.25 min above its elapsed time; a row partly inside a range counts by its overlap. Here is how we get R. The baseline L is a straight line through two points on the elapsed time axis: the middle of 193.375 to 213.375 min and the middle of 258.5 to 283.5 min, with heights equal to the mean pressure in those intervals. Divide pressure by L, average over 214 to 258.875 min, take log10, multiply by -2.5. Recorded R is 0.11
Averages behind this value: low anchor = 518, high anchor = 453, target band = 440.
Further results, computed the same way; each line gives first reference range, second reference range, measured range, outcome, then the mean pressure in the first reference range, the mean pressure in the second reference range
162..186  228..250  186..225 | -0.02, 538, 438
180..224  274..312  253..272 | 0.05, 501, 441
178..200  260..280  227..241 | 0.11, 516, 453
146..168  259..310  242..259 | 0.11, 551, 446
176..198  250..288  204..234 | 0.05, 520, 445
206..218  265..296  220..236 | 0.08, 489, 452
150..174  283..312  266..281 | 0.00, 551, 437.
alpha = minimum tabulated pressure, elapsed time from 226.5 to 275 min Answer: 409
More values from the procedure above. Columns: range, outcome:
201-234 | 422.8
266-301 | 420.7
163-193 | 468.7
